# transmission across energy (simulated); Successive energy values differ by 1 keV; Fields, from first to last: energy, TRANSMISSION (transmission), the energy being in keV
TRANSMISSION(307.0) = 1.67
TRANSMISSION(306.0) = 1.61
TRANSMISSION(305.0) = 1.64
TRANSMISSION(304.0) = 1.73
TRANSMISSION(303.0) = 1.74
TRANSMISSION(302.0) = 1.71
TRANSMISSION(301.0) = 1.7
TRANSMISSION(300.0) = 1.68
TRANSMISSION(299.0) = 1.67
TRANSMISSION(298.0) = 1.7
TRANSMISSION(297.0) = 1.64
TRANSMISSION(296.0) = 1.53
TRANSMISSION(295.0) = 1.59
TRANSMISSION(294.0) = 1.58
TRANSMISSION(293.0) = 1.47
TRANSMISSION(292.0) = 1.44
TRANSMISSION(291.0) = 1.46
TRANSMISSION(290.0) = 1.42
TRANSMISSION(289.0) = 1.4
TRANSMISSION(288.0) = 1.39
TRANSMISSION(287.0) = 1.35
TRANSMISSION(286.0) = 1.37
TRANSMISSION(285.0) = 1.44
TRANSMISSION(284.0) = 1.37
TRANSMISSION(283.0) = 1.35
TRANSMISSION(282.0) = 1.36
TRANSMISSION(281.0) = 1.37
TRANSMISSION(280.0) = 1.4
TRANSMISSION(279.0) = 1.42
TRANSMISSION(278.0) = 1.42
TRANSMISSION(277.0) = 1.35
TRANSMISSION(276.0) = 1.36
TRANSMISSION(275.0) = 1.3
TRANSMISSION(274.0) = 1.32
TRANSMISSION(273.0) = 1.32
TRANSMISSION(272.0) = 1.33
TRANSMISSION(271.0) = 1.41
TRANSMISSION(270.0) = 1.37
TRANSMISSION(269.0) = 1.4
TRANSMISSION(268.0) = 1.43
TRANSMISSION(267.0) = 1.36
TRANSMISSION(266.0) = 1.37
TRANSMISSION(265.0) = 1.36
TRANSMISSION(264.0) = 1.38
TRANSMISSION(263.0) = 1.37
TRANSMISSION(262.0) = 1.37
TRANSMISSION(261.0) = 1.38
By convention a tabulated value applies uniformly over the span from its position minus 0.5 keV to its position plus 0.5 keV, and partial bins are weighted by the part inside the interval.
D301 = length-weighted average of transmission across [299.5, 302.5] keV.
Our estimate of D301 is 1.7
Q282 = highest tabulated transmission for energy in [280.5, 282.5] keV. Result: 1.37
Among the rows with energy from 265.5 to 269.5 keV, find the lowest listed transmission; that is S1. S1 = 1.36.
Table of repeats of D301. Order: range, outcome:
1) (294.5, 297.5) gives 1.59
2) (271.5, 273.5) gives 1.33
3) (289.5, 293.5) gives 1.45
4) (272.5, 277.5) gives 1.33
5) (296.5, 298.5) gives 1.67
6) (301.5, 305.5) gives 1.7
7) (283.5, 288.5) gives 1.38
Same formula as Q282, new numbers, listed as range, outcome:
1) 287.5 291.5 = 1.46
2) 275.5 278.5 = 1.42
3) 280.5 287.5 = 1.44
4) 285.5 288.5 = 1.39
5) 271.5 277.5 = 1.36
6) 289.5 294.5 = 1.58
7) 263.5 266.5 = 1.38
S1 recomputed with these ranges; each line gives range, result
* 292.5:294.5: 1.47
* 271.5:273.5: 1.32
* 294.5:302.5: 1.53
